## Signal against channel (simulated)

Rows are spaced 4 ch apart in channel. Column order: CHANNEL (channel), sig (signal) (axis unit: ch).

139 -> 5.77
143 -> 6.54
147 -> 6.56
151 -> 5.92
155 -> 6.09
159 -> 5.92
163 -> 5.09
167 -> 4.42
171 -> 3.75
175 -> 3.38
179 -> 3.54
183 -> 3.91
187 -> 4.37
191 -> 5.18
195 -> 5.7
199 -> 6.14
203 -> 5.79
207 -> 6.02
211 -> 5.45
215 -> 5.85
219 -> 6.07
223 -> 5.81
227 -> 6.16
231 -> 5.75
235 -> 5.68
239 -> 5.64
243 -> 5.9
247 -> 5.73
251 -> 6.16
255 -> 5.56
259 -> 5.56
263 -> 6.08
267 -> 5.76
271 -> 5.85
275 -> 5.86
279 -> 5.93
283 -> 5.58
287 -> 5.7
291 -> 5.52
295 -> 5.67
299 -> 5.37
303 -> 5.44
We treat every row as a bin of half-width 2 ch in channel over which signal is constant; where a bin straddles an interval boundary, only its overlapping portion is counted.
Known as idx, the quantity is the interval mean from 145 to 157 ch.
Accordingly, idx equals 6.19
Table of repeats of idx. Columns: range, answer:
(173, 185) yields 3.61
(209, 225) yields 5.79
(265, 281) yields 5.85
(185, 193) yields 4.78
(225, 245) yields 5.83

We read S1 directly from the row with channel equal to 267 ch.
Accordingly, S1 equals 5.76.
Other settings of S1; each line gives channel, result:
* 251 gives 6.16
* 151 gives 5.92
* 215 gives 5.85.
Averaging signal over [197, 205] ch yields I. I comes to 5.96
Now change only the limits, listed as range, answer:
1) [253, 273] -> 5.76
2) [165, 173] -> 4.08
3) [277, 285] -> 5.75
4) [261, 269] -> 5.92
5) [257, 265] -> 5.82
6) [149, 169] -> 5.49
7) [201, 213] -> 5.75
